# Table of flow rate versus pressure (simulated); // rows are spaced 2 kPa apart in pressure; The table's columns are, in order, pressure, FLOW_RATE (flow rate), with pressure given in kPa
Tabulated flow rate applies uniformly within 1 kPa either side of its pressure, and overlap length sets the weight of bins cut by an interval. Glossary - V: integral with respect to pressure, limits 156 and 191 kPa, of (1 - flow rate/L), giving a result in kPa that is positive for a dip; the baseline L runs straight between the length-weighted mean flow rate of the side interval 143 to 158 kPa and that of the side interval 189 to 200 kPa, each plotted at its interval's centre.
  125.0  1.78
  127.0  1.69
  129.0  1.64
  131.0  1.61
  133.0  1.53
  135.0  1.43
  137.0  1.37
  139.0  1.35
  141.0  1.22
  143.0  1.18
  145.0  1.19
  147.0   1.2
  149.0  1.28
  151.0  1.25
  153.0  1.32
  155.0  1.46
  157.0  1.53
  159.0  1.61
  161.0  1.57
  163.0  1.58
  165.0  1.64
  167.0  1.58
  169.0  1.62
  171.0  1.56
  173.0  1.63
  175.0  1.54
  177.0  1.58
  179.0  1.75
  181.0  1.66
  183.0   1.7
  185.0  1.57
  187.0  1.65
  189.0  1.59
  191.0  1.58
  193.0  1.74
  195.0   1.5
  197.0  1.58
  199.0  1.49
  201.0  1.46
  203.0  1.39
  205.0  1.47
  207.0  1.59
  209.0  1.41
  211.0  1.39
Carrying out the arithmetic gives -3.87 kPa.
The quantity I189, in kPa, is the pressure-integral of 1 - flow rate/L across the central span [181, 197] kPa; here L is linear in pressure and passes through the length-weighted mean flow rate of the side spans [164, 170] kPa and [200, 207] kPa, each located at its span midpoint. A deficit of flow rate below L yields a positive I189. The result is -1.0 kPa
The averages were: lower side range 1.61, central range 1.62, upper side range 1.46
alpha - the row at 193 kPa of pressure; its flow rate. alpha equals 1.74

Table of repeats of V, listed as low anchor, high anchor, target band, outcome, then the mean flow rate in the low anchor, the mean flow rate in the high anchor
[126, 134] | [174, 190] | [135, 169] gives 4.6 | 1.62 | 1.63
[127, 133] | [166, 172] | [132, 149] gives 3.2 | 1.62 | 1.59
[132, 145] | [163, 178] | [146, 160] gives 0.7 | 1.33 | 1.59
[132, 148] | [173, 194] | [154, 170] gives -1.1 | 1.31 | 1.64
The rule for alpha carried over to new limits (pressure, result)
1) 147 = 1.2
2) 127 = 1.69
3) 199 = 1.49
